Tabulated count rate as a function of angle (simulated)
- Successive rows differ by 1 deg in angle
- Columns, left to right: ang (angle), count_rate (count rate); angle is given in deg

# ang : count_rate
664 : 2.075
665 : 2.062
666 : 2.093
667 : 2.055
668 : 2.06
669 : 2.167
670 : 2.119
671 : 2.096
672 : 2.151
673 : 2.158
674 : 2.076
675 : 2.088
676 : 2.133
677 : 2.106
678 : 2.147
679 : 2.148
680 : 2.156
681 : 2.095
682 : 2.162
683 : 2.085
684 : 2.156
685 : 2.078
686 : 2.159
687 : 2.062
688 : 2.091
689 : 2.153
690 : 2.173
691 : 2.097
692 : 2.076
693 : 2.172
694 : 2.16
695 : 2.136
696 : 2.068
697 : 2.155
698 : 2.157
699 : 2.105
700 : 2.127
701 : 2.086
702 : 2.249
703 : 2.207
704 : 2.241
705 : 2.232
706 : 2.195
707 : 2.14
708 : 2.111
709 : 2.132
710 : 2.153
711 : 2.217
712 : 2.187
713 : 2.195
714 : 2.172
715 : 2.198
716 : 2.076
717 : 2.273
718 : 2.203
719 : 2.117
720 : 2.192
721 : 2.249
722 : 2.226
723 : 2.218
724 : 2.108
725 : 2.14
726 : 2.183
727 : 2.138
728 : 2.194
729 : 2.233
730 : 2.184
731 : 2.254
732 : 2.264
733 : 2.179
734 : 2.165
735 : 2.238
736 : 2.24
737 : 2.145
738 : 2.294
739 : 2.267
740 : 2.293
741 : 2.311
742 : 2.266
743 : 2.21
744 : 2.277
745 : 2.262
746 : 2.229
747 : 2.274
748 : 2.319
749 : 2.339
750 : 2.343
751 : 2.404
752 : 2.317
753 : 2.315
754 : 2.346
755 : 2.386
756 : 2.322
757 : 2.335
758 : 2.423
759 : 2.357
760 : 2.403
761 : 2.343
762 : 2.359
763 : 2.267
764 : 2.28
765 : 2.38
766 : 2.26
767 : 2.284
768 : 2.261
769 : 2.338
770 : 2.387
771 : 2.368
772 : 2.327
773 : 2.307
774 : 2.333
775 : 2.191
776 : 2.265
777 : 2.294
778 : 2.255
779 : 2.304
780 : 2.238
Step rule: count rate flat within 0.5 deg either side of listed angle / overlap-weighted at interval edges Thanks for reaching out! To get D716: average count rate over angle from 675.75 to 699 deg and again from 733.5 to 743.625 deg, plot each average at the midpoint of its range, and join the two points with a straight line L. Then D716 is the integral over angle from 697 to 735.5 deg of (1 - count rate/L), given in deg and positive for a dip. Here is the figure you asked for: 0.2 deg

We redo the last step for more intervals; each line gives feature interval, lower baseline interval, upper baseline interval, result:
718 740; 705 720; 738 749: 0.2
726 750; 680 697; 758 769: 0.1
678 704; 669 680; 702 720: 0.2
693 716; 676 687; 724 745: 0.1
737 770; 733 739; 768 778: -0.8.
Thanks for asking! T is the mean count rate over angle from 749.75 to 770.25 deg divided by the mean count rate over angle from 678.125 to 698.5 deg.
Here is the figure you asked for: 1.1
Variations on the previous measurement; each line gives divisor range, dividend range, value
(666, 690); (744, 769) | 1.10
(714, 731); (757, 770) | 1.07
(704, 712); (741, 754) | 1.06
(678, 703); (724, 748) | 1.04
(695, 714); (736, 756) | 1.06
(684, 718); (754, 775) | 1.08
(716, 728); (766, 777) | 1.06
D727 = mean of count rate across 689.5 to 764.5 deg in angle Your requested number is 2.23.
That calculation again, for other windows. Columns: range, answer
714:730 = 2.18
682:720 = 2.15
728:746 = 2.24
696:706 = 2.17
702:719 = 2.18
